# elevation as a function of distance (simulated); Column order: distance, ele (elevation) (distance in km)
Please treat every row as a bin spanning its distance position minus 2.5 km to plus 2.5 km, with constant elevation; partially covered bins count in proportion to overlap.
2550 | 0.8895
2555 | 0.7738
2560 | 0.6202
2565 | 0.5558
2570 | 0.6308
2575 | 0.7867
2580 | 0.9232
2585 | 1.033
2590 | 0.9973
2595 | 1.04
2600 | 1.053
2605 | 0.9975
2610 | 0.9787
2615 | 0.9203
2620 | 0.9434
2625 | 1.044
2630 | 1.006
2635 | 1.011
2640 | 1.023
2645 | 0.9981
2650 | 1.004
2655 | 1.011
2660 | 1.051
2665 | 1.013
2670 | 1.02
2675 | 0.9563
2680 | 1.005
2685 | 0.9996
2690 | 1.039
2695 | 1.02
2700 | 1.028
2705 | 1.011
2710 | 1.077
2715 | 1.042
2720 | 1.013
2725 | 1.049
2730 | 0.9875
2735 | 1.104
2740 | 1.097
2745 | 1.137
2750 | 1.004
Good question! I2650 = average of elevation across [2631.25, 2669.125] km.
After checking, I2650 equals 1.02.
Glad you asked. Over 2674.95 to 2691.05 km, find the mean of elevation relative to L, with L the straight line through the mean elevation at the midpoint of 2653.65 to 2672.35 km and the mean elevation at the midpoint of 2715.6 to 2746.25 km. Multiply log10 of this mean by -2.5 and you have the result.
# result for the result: 0.03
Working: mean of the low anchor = 1.02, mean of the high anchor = 1.06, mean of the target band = 1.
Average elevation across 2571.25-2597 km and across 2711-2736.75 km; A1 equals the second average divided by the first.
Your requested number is 1.11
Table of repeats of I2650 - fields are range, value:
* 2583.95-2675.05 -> 1.01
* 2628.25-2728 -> 1.02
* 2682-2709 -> 1.02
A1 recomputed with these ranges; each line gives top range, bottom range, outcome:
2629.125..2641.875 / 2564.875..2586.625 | 1.27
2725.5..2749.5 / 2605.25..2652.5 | 1.08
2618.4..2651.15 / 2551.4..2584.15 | 1.36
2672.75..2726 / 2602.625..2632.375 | 1.04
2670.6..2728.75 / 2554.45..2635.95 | 1.13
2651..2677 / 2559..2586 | 1.35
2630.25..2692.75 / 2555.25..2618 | 1.16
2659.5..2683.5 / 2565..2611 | 1.10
